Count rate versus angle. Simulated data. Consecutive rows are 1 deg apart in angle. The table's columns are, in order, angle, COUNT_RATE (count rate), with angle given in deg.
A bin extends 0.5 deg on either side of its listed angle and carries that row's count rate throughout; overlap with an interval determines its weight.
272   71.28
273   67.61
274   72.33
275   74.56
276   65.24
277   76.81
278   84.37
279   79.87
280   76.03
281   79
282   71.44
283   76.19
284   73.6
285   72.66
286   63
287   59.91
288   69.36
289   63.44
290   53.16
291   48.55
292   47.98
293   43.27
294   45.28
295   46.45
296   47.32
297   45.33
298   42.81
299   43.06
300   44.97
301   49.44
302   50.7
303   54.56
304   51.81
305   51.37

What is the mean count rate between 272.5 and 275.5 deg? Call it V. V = 71.5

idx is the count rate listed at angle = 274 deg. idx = 72.33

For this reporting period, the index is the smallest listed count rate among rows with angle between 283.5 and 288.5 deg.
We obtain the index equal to 59.91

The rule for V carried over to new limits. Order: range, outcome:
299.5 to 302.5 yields 48.4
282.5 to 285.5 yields 74.1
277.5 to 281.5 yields 79.8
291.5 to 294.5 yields 45.5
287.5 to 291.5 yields 58.6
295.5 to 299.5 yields 44.6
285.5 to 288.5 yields 64.1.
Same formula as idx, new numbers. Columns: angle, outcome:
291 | 48.55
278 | 84.37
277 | 76.81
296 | 47.32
